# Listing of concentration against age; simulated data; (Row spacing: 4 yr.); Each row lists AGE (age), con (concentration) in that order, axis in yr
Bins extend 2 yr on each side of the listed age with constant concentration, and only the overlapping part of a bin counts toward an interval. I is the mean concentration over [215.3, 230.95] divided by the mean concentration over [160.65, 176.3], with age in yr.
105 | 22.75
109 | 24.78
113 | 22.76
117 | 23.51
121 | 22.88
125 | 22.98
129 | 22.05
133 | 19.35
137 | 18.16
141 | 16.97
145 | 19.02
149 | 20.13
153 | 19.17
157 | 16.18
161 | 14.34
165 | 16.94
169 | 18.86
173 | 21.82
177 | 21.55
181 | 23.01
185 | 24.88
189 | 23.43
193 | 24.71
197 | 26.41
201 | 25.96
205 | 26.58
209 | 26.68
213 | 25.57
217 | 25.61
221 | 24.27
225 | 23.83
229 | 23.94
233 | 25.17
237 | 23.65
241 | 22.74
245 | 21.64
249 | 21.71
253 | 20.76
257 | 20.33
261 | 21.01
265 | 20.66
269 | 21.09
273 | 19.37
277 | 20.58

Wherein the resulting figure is 1.31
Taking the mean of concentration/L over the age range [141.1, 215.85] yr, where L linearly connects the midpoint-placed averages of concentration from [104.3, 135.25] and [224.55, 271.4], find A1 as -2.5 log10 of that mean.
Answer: 0.02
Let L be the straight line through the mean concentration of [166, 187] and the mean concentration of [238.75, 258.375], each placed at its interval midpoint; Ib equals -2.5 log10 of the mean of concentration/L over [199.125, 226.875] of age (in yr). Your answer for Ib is -0.18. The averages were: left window 21.8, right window 21.5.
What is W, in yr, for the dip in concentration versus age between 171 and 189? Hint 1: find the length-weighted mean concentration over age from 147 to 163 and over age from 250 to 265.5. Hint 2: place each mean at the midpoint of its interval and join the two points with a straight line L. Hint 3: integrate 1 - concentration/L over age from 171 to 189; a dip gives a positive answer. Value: -4.5 yr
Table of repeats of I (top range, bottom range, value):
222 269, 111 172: 1.14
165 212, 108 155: 1.14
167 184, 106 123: 0.92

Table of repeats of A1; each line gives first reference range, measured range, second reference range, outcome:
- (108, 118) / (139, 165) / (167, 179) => 0.23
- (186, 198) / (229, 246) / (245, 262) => -0.07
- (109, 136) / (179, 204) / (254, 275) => -0.16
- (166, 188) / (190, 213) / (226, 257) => -0.17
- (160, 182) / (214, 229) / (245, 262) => -0.20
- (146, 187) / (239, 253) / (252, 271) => -0.06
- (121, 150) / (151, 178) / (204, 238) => 0.19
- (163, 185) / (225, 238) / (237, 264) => -0.14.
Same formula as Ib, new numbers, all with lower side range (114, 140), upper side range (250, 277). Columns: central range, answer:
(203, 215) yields -0.249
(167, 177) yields 0.027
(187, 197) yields -0.170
